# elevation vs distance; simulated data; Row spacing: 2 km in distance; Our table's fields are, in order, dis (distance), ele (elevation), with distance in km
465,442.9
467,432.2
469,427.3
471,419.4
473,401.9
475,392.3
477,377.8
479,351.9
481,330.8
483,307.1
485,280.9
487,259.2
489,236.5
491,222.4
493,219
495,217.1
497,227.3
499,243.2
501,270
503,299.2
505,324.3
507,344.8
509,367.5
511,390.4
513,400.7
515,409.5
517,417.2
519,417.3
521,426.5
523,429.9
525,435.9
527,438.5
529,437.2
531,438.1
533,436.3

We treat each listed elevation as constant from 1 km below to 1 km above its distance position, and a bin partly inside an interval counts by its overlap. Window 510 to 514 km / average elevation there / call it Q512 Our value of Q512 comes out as 396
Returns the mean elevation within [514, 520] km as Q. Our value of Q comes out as 415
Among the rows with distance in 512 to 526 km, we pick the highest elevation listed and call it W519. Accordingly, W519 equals 435.9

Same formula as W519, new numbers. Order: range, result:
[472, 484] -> 401.9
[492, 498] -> 227.3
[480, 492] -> 330.8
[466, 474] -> 432.2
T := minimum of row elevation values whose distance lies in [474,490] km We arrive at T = 236.5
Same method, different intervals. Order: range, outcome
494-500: 217.1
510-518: 390.4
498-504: 243.2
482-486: 280.9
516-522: 417.2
